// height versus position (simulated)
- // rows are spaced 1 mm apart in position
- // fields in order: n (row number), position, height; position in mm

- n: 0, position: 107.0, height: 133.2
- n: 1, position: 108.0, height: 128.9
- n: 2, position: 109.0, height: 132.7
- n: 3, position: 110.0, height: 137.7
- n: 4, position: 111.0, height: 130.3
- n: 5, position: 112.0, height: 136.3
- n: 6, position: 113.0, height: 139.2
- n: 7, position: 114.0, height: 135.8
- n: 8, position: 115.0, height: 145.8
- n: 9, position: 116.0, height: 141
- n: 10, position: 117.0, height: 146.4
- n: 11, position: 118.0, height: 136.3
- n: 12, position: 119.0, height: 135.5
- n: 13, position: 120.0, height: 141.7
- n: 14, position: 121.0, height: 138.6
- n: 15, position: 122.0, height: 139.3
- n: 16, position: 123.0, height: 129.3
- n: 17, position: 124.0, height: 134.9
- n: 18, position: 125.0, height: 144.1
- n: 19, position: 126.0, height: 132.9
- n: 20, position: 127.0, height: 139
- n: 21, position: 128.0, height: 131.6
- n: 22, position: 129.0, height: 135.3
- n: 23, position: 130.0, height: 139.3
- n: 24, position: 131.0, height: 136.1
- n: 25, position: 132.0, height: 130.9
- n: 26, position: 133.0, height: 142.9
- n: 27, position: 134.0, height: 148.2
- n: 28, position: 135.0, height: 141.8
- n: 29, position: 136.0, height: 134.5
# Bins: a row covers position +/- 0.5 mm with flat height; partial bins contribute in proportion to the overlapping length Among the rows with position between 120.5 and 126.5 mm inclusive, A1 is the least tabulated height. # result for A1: 129.3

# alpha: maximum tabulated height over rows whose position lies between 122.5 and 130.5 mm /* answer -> 144.1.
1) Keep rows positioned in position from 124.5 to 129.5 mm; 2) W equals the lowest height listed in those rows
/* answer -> 131.6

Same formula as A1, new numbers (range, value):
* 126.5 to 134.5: 130.9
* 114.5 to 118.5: 136.3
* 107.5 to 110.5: 128.9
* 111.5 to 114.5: 135.8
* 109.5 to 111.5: 130.3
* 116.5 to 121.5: 135.5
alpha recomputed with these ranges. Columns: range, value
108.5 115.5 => 145.8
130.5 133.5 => 142.9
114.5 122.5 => 146.4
